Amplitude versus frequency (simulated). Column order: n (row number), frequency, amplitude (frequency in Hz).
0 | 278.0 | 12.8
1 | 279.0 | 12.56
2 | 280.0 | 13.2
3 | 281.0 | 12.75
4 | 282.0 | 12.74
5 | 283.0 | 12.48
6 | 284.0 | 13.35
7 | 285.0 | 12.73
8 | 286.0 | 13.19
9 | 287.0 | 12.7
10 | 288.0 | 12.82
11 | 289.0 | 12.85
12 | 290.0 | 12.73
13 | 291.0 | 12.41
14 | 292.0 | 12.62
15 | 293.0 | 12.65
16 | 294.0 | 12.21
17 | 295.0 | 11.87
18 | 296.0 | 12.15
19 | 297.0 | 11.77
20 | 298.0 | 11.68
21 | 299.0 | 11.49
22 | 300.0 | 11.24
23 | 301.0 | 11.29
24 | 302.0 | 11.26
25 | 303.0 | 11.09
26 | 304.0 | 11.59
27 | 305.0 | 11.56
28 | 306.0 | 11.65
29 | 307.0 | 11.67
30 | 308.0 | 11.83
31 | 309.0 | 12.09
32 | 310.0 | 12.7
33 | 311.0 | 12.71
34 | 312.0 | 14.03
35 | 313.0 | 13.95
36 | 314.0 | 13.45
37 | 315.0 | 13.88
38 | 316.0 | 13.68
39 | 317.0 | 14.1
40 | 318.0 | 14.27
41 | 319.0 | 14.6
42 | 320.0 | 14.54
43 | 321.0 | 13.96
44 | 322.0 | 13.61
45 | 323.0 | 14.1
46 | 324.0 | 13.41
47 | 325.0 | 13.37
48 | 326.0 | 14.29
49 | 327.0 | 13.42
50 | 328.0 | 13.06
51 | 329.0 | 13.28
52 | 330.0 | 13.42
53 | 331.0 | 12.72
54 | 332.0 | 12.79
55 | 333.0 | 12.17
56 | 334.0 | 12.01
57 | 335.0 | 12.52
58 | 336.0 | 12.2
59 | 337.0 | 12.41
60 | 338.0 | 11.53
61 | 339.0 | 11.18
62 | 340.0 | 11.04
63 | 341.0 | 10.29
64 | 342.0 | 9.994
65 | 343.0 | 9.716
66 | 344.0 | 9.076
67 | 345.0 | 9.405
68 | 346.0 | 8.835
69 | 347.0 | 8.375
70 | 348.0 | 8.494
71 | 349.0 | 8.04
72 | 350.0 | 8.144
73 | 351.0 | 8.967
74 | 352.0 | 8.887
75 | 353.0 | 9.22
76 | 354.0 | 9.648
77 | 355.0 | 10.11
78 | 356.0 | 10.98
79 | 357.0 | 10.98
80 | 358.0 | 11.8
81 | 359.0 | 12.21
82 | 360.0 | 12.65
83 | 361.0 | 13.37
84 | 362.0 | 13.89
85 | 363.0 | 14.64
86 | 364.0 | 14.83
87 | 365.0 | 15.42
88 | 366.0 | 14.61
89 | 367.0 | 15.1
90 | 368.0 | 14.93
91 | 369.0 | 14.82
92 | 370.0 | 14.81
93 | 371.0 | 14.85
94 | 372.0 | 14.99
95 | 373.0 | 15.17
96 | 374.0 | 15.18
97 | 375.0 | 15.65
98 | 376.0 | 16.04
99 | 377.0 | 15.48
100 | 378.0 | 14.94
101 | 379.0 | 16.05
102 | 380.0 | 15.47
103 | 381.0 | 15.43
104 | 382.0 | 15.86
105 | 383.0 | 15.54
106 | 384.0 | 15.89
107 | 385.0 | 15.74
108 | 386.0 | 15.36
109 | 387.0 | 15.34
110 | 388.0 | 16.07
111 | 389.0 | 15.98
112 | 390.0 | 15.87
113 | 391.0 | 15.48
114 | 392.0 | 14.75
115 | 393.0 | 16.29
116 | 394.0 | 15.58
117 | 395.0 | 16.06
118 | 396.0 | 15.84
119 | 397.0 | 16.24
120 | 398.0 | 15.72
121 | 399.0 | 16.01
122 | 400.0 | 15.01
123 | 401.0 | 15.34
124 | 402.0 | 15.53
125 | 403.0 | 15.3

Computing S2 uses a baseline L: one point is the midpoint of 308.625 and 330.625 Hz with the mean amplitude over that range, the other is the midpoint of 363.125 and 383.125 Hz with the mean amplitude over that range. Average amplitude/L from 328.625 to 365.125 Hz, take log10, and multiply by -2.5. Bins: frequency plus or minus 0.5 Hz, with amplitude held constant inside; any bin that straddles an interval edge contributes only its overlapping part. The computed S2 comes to 0.279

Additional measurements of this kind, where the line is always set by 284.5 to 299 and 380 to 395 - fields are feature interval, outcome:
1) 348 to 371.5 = 0.21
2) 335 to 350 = 0.37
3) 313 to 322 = -0.06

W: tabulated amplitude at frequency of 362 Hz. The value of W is 13.89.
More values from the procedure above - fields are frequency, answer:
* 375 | 15.65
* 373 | 15.17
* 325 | 13.37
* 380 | 15.47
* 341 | 10.29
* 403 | 15.3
